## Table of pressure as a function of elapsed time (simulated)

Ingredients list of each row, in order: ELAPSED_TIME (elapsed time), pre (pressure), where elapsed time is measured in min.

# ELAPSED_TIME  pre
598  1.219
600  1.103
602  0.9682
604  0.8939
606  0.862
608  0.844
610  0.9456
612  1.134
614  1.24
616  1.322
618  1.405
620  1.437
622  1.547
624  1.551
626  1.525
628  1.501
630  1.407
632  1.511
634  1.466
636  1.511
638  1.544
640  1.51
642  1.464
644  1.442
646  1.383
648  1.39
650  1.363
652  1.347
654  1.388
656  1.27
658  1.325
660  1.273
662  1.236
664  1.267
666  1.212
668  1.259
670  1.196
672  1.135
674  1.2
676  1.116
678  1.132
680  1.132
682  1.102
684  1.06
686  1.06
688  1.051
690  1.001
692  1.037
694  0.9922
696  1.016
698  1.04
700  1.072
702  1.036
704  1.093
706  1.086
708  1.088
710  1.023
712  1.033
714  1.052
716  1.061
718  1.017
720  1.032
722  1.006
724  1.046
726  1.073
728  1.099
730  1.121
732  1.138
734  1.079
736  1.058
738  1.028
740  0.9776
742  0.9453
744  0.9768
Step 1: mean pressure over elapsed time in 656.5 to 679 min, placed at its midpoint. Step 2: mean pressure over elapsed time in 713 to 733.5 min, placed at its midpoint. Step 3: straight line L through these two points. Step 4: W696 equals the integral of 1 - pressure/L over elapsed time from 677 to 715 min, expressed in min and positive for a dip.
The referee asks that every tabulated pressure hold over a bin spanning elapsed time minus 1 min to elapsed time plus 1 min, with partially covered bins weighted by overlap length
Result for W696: 2.7 min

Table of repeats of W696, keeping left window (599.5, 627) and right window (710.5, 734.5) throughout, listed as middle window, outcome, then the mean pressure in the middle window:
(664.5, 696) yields 0.1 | 1.11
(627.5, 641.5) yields -3.8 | 1.49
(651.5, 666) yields -1.9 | 1.29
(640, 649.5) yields -2.2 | 1.43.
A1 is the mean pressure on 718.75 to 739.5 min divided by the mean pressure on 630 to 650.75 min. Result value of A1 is 0.73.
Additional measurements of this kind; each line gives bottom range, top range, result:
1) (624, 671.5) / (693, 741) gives 0.76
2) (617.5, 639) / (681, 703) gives 0.70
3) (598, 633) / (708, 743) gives 0.84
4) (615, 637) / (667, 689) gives 0.77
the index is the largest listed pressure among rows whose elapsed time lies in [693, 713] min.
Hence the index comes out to 1.093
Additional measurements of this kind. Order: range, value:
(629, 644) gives 1.544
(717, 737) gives 1.138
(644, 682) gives 1.442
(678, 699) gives 1.132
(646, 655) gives 1.39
